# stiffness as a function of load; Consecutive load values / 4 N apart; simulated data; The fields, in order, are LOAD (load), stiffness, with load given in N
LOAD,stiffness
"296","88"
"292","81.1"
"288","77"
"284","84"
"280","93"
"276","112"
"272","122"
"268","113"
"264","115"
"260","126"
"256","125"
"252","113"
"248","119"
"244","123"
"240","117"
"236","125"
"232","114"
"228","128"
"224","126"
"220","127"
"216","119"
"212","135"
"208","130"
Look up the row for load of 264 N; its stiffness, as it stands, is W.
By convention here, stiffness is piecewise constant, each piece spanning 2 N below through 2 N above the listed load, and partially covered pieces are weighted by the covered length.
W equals 115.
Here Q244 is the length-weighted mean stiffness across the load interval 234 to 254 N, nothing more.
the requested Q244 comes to 119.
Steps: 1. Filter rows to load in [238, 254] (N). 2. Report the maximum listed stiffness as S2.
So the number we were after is 123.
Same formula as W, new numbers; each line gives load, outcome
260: 126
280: 93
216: 119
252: 113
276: 112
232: 114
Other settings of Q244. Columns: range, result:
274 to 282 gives 102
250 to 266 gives 120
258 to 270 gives 118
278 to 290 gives 84.7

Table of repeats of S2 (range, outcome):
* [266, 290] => 122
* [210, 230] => 135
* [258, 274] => 126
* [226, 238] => 128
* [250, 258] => 125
